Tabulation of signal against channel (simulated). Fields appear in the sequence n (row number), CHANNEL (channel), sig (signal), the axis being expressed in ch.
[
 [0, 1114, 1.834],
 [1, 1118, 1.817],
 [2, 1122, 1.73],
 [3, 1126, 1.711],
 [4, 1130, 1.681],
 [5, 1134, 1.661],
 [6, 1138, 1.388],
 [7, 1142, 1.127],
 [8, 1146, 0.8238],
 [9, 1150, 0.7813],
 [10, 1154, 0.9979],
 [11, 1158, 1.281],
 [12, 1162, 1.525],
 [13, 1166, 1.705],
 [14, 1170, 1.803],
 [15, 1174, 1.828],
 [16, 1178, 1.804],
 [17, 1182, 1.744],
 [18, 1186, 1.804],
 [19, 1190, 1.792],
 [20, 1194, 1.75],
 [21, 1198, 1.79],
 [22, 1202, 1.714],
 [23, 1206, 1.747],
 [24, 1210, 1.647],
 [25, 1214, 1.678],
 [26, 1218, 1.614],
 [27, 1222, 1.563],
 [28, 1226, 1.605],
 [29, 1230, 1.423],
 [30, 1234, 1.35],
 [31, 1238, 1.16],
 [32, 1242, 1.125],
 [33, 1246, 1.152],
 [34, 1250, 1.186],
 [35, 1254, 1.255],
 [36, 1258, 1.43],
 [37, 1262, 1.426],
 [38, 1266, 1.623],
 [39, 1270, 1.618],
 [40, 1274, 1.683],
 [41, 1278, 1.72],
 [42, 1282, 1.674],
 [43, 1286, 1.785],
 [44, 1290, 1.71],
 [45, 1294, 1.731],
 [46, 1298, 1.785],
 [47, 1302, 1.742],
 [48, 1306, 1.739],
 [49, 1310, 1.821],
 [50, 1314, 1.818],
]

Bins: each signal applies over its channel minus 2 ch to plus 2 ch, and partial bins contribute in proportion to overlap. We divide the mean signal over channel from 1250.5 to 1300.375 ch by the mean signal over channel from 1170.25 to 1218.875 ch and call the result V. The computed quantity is 0.92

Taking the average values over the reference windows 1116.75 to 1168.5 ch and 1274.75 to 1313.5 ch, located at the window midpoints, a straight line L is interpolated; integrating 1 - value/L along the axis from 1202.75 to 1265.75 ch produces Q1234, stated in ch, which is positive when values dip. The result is 6.63 ch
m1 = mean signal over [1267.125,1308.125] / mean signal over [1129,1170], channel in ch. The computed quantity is 1.31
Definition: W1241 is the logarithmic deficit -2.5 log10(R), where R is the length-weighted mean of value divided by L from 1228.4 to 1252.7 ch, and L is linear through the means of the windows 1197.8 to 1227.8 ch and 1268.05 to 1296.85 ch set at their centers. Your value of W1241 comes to 0.34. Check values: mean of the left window 1.66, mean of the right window 1.71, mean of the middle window 1.23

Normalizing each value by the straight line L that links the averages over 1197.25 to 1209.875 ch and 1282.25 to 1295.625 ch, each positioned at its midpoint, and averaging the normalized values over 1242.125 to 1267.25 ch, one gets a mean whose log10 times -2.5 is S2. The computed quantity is 0.295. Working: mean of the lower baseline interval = 1.73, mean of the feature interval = 1.32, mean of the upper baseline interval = 1.73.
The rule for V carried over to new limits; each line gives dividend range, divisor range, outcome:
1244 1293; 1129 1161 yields 1.26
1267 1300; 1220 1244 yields 1.25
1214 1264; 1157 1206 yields 0.80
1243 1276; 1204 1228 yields 0.86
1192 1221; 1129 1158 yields 1.42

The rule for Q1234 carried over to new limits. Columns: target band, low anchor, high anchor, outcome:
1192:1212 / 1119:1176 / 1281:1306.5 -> -2.3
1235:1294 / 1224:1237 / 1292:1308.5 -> 4.6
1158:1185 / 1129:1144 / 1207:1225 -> -3.1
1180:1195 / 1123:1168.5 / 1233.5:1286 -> -4.3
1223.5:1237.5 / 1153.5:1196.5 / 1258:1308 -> 2.0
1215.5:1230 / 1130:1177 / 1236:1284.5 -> -1.7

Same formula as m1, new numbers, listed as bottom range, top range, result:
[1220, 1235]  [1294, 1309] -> 1.18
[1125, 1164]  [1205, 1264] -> 1.10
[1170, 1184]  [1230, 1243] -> 0.70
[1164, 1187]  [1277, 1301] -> 0.97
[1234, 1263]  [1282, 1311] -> 1.40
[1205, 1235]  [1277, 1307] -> 1.10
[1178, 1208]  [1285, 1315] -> 1.00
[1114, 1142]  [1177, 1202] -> 1.08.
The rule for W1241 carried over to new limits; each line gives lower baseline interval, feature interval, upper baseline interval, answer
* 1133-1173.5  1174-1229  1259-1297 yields -0.181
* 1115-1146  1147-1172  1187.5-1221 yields 0.213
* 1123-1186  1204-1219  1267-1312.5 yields -0.064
